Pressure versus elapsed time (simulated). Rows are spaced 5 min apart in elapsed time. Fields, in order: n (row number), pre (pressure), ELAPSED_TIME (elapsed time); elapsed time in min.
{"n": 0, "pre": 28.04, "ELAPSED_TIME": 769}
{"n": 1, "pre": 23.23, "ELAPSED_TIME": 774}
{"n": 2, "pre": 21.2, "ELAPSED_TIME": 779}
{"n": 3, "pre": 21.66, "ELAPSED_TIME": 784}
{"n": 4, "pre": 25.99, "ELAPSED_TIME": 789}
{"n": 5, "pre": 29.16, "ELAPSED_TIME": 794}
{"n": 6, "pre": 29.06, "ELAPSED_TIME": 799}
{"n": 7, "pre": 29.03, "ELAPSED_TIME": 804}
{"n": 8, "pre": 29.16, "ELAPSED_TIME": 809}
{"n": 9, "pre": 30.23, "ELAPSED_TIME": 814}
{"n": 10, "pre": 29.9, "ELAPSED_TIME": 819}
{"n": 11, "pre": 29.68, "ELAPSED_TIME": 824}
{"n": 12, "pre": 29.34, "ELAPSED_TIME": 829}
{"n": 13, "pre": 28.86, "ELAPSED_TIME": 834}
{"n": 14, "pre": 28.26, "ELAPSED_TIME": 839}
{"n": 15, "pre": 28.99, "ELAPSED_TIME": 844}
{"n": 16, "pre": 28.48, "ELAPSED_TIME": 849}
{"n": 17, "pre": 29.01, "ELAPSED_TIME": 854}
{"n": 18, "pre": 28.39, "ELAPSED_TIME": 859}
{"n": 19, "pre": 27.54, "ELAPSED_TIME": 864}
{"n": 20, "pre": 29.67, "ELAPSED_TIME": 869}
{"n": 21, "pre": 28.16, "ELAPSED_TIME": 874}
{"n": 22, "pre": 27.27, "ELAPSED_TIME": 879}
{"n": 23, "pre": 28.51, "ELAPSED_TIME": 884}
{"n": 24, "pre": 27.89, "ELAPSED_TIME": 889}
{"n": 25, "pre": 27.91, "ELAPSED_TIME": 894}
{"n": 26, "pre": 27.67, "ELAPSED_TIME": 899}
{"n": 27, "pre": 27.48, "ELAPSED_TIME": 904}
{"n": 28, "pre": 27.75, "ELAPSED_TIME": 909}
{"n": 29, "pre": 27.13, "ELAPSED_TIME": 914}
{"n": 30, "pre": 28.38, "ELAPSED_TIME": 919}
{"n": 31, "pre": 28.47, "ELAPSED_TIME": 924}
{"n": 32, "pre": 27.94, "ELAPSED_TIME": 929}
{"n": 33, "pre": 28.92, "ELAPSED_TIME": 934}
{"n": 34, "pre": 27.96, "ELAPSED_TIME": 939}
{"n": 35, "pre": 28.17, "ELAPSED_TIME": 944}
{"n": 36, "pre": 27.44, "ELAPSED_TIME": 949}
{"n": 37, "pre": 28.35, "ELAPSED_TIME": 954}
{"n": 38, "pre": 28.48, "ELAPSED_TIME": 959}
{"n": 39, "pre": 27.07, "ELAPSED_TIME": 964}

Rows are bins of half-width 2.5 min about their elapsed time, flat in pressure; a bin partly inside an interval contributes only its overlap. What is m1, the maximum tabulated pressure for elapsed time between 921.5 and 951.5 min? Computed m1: 28.92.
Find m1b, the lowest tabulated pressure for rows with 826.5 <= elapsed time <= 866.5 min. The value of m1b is 27.54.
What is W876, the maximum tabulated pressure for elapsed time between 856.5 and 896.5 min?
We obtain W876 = 29.67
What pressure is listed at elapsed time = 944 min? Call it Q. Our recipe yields 28.17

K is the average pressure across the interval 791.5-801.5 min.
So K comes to 29.1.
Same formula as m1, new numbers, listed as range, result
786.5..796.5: 29.16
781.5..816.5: 30.23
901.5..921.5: 28.38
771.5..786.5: 23.23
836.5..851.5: 28.99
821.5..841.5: 29.68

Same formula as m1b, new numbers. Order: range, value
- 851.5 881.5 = 27.27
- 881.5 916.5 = 27.13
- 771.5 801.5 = 21.2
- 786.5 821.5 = 25.99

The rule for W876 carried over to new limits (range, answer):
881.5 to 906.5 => 28.51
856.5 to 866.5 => 28.39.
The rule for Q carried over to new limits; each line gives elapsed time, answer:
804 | 29.03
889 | 27.89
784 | 21.66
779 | 21.2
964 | 27.07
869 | 29.67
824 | 29.68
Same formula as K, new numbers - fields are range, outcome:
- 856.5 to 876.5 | 28.4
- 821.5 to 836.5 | 29.3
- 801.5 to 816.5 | 29.5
